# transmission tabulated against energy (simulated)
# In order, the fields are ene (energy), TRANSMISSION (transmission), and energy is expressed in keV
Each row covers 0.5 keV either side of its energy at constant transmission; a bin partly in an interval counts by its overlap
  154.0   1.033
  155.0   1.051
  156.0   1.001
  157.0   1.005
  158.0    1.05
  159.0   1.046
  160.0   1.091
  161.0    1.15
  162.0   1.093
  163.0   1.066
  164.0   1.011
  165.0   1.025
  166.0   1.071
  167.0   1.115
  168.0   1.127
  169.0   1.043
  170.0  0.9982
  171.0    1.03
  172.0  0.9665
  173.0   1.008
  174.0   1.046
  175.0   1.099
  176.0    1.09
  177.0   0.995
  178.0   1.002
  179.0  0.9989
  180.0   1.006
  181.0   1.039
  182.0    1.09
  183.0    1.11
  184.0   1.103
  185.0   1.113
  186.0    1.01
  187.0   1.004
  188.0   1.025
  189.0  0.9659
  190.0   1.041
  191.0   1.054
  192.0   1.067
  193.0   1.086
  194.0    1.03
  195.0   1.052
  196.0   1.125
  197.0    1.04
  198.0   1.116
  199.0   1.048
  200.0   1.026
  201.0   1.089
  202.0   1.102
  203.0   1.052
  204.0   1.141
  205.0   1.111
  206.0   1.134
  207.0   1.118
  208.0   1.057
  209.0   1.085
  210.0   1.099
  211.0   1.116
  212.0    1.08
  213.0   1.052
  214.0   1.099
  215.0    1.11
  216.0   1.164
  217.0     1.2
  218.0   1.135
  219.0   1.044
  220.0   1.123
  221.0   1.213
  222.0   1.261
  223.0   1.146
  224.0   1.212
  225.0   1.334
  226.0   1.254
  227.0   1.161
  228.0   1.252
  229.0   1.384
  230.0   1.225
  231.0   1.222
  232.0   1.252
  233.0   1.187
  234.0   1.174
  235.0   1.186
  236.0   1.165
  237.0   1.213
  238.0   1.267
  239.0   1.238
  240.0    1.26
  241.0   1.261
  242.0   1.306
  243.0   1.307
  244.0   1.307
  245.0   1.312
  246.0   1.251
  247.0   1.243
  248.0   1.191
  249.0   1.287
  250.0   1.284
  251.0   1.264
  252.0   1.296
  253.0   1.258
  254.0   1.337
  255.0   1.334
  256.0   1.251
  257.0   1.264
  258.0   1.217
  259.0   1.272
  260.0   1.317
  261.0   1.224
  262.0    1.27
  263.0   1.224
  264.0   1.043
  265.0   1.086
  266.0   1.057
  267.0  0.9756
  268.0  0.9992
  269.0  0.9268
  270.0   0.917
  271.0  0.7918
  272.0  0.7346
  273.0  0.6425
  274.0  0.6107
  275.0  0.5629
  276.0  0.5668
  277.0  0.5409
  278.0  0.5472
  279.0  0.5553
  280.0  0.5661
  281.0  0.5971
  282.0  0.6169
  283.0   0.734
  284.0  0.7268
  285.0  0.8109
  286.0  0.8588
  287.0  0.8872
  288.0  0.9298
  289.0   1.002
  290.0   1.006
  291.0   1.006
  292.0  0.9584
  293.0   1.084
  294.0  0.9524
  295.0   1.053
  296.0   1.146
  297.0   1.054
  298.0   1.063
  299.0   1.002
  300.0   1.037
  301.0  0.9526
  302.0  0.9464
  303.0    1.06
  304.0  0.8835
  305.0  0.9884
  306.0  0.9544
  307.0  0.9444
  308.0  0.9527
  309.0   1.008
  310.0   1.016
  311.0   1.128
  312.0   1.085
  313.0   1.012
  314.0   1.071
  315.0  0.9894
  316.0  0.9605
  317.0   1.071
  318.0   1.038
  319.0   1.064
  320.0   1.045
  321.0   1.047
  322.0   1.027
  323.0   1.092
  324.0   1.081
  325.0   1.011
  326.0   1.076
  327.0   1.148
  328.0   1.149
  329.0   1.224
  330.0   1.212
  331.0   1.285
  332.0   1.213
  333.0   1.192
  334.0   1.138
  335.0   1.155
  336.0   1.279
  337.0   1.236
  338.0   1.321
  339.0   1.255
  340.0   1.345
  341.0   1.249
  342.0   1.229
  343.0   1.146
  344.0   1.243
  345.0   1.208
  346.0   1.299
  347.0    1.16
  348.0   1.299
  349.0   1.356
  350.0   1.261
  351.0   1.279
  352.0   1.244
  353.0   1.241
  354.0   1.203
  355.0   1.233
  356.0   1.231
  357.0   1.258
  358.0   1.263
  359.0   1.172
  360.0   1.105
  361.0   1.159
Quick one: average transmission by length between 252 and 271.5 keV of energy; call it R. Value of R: 1.15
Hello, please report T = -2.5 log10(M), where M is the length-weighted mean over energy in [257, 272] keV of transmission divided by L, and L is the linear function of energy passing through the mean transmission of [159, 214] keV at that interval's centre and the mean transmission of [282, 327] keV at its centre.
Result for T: -0.07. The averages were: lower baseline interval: 1.06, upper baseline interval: 0.993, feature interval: 1.09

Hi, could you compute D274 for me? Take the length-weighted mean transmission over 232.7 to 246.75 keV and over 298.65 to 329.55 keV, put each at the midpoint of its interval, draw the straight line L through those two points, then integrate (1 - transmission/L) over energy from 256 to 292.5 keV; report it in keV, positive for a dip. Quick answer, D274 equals 8.1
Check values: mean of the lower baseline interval 1.25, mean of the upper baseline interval 1.03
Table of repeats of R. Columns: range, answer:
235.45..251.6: 1.26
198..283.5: 1.1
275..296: 0.803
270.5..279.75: 0.616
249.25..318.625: 0.98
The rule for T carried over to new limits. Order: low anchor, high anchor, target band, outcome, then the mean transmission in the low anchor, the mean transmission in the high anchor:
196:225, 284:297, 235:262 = -0.21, 1.12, 0.968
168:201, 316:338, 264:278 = 0.34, 1.05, 1.13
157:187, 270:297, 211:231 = -0.25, 1.05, 0.795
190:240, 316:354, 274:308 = 0.33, 1.15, 1.18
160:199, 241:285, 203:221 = -0.07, 1.05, 1.02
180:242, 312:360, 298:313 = 0.17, 1.13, 1.18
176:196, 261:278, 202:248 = -0.23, 1.04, 0.873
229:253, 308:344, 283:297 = 0.23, 1.25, 1.13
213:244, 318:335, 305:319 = 0.12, 1.21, 1.12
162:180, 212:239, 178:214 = 0.04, 1.04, 1.19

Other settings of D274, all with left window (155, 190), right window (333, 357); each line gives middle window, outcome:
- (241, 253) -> -1.5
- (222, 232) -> -1.2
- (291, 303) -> 1.7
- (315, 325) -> 1.4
